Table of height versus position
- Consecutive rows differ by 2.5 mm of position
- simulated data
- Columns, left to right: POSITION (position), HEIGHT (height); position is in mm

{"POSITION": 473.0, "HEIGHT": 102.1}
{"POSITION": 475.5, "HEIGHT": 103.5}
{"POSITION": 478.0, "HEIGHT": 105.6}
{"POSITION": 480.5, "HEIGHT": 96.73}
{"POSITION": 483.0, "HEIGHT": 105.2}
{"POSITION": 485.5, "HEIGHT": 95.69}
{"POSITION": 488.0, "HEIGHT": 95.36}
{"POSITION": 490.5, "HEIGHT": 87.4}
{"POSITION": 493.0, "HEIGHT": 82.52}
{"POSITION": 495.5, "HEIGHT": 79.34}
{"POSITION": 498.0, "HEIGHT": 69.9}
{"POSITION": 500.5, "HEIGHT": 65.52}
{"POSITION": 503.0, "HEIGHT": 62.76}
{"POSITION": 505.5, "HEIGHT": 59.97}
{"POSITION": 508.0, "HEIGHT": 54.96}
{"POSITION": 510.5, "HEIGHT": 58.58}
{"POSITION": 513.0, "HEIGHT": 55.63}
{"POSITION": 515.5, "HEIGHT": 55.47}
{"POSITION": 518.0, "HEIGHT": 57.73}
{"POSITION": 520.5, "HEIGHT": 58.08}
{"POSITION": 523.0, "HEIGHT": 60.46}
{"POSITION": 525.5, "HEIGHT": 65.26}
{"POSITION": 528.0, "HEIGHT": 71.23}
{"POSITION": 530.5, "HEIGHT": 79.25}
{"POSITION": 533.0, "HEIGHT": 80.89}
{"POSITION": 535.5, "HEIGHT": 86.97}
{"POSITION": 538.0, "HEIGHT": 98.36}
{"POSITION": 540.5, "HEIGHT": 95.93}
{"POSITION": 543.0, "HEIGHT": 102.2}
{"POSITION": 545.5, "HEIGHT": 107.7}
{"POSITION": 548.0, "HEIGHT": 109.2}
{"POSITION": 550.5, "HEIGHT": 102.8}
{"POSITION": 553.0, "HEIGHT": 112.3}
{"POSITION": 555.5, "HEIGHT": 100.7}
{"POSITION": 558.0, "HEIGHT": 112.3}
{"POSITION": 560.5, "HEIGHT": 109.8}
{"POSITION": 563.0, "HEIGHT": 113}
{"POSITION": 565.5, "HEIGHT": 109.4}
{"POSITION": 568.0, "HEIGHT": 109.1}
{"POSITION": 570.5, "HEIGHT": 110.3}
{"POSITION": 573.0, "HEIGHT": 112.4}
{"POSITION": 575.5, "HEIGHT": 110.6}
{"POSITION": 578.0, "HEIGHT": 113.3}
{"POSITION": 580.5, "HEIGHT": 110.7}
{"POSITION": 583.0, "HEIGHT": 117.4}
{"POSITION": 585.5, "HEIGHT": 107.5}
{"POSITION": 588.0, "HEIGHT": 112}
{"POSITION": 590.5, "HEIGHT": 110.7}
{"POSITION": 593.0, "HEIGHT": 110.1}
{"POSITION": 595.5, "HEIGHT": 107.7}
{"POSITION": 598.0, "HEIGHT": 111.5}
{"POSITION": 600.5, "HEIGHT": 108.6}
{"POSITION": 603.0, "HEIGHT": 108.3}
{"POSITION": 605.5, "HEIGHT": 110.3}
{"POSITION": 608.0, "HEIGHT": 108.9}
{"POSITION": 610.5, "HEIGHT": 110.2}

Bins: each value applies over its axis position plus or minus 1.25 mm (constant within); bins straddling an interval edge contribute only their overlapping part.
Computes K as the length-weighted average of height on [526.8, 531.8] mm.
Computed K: 75.3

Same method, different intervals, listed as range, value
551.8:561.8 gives 109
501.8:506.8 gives 61.3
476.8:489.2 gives 99.7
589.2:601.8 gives 110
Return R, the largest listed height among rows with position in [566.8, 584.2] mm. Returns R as 117.4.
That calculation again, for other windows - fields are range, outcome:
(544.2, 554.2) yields 112.3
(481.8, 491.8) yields 105.2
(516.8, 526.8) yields 65.26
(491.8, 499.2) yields 82.52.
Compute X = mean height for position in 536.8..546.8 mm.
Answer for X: 101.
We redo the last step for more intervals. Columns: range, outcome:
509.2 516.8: 56.6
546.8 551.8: 106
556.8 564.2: 112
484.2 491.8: 92.8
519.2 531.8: 66.9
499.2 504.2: 64.2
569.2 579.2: 112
